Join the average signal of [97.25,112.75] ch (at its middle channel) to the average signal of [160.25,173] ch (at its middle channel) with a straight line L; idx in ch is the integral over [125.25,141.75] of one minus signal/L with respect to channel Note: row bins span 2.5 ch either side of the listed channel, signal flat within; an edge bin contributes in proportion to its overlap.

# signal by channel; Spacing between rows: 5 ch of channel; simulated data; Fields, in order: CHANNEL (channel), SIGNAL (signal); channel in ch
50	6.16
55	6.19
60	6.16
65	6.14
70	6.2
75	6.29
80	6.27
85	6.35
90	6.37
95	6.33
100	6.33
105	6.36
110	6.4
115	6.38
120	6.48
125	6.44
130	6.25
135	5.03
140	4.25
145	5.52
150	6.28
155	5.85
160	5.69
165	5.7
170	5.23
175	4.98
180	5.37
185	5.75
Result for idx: 1.6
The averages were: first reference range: 6.36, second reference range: 5.49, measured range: 5.39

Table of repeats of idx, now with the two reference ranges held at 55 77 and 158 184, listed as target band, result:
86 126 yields -3.32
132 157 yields 0.93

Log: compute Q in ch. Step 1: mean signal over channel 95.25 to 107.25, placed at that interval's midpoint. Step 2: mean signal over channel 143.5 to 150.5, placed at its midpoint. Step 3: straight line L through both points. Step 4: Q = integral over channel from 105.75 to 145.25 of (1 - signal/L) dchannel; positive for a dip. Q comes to 1.32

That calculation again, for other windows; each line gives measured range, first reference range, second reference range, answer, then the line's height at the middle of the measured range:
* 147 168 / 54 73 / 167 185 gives -1.6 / 5.43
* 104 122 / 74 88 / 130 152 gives -1.9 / 5.8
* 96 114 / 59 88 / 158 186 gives -1.1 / 5.98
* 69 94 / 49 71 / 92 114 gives -0.2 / 6.26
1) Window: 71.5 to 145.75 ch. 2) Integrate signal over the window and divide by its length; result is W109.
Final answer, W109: 6.08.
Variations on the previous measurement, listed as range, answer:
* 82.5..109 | 6.35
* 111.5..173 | 5.76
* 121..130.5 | 6.39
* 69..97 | 6.31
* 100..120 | 6.39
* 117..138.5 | 5.97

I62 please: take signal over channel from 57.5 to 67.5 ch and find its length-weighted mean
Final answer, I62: 6.15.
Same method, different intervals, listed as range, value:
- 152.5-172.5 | 5.62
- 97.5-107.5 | 6.35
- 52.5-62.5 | 6.17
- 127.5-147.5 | 5.26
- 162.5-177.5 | 5.3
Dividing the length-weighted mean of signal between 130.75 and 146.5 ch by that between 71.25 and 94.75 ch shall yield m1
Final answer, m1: 0.80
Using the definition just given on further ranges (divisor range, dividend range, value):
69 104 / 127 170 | 0.88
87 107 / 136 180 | 0.85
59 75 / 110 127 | 1.04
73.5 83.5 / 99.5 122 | 1.02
